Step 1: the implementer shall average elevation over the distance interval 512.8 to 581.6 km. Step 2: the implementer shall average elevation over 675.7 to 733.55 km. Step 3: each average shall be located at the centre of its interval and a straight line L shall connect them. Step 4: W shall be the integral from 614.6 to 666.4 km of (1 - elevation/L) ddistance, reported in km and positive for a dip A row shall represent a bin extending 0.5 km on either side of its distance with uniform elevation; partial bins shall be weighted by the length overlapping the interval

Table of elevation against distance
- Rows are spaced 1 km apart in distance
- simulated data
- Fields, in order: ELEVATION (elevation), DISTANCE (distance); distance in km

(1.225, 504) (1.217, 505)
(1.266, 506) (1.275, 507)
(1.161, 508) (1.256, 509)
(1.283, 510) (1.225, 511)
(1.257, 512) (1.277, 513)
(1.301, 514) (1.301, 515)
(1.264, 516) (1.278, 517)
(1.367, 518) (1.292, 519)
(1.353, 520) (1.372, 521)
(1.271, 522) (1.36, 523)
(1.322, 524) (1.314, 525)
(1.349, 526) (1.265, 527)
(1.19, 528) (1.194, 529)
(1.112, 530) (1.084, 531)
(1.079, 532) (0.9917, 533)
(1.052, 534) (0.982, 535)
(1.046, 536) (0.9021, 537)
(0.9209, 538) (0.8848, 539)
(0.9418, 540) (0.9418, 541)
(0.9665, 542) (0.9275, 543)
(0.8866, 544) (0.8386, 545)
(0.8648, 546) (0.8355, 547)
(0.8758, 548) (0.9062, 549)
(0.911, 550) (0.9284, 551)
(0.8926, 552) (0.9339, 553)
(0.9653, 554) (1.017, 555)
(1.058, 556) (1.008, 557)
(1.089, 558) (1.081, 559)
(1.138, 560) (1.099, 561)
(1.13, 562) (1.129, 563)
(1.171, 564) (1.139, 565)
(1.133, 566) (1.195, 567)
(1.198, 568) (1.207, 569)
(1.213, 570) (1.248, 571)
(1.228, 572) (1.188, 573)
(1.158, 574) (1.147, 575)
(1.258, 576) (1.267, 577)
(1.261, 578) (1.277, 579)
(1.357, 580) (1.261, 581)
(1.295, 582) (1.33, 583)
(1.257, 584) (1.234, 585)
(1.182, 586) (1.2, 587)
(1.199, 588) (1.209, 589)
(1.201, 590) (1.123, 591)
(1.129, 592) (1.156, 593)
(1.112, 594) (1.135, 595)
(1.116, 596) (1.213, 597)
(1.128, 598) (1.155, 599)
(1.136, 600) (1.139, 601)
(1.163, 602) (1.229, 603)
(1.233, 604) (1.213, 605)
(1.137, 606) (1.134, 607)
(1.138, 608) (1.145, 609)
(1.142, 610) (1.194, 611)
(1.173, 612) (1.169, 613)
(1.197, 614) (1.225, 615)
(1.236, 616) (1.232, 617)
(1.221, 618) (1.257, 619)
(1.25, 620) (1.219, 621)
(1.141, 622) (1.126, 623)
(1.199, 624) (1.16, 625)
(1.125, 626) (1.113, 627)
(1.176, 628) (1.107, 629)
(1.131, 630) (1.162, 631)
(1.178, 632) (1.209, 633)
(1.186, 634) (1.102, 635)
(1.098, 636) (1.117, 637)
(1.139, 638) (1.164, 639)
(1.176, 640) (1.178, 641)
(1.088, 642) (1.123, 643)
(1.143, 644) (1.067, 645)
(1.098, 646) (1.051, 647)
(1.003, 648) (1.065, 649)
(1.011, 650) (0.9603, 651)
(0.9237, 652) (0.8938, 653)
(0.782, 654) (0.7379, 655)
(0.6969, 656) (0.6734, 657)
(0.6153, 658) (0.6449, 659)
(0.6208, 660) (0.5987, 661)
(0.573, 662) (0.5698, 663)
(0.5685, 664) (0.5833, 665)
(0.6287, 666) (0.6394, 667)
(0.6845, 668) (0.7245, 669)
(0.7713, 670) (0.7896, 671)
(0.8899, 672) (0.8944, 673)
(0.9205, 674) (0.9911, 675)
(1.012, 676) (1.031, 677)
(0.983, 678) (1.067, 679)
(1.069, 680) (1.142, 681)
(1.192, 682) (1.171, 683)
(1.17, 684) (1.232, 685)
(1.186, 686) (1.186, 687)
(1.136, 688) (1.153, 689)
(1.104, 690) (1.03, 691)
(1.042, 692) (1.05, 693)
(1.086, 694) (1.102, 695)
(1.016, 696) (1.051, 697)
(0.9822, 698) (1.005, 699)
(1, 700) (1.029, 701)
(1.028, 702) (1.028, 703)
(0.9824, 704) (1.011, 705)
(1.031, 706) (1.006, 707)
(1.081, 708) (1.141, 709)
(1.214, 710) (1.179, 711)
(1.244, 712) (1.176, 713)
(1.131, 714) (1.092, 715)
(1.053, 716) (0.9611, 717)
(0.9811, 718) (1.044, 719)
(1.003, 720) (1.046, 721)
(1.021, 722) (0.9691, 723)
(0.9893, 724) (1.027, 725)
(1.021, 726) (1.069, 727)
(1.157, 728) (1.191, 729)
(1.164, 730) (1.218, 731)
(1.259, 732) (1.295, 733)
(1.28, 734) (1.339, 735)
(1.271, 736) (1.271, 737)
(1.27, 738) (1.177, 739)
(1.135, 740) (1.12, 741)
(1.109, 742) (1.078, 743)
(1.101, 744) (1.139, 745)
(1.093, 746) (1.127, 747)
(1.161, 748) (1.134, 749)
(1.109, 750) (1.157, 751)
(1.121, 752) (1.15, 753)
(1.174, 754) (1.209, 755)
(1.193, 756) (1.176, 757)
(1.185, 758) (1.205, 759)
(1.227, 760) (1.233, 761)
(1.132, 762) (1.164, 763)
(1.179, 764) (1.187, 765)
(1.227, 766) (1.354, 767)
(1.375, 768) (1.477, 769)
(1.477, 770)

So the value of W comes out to 4.46 km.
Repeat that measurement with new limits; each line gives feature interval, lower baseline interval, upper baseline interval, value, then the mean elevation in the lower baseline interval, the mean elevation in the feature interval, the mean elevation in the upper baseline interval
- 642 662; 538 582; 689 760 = 4.0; 1.07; 0.877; 1.11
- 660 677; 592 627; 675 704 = 5.5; 1.17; 0.745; 1.08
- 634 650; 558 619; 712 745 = 0.8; 1.19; 1.11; 1.13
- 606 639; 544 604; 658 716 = -3.3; 1.13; 1.17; 0.974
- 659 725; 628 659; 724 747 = 7.1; 1.03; 0.984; 1.17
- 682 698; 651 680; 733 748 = -3.6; 0.777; 1.11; 1.18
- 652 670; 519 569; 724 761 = 7.3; 1.07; 0.671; 1.17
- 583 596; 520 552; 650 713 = -2.2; 1.05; 1.18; 0.947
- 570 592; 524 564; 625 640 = -3.2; 1.02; 1.23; 1.14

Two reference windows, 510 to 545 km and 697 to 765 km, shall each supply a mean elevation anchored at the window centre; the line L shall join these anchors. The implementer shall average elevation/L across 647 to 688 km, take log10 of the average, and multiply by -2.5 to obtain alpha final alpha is 0.28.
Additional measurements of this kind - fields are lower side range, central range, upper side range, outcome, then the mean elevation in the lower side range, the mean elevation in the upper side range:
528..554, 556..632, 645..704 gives -0.24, 0.961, 0.931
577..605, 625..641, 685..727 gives 0.01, 1.2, 1.07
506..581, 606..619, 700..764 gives -0.05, 1.13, 1.13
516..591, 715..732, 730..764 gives 0.11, 1.13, 1.18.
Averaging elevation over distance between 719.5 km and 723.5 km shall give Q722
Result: 1.01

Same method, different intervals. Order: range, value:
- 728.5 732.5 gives 1.21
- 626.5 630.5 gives 1.13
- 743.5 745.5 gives 1.12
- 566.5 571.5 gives 1.21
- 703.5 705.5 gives 0.997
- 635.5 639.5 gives 1.13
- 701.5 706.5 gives 1.02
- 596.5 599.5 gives 1.17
